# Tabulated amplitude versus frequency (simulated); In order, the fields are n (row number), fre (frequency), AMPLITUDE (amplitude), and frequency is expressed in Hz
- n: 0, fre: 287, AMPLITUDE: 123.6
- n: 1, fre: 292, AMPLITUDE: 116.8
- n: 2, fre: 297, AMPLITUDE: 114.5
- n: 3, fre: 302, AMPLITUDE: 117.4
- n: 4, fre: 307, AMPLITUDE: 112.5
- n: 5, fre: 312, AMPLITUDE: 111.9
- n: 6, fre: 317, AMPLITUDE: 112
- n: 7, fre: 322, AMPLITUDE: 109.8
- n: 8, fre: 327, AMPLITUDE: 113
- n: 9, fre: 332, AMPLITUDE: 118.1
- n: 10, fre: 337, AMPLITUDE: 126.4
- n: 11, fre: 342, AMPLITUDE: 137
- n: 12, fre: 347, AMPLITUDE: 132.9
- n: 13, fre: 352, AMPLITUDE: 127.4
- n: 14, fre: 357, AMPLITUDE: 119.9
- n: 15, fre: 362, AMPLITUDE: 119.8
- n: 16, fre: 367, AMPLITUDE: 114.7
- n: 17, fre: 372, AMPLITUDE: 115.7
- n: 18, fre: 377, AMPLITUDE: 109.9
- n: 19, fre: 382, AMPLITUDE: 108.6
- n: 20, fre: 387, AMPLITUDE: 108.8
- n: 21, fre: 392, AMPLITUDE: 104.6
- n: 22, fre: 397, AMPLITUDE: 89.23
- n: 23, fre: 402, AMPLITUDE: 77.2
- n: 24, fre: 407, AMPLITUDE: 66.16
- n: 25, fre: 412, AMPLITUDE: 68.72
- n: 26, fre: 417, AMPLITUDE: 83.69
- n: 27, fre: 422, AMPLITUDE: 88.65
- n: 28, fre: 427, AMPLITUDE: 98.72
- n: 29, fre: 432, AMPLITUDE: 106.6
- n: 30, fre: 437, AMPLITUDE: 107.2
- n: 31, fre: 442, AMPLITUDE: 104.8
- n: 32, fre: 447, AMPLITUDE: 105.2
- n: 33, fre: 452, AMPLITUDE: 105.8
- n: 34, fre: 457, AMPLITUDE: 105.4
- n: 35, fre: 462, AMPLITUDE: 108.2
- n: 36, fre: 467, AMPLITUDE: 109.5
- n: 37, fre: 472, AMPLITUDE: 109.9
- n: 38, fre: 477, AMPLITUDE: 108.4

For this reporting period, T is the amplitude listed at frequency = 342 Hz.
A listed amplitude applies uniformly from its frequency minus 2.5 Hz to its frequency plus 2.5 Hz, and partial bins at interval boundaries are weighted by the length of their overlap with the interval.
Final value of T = 137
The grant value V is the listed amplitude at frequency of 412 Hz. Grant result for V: 68.72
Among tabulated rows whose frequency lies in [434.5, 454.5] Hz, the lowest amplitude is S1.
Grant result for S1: 104.8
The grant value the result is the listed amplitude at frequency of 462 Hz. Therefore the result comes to 108.2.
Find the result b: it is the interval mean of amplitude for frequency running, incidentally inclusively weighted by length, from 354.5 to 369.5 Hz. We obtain 118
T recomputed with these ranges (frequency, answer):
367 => 114.7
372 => 115.7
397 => 89.23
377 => 109.9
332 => 118.1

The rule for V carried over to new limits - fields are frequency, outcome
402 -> 77.2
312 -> 111.9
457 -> 105.4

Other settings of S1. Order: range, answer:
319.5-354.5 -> 109.8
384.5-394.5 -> 104.6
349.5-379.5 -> 109.9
